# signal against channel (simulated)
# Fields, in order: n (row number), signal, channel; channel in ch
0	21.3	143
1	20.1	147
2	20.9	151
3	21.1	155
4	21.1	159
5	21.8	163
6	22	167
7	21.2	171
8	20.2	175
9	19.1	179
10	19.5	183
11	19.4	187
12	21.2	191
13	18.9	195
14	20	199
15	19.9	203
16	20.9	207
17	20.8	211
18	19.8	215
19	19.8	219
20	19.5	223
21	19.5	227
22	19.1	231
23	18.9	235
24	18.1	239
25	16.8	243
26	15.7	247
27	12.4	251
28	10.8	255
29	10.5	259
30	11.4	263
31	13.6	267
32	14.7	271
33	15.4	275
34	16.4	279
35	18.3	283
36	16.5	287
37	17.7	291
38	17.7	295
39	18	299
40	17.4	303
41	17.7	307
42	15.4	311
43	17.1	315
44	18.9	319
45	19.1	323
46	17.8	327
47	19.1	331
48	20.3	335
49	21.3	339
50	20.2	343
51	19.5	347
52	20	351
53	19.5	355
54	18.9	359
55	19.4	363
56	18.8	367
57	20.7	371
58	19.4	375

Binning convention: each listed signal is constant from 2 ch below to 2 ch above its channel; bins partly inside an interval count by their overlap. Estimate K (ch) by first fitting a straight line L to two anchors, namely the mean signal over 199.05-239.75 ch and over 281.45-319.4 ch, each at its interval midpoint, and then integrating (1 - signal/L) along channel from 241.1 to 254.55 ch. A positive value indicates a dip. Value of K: 3.2 ch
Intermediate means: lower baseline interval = 19.7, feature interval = 14.5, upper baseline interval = 17.4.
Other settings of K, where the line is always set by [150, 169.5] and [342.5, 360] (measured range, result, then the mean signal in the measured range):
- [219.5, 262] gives 9.29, 16.1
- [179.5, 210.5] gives 1.62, 20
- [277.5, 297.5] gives 2.82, 17.4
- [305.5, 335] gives 2.75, 18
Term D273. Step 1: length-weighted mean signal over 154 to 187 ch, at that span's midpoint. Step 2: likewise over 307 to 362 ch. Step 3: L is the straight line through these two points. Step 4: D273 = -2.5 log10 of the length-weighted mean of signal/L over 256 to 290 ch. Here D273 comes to 0.32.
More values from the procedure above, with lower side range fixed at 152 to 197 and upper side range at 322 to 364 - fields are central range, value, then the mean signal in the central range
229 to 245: 0.11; 18.2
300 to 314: 0.17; 16.9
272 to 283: 0.22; 16.2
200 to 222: 0.01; 20.2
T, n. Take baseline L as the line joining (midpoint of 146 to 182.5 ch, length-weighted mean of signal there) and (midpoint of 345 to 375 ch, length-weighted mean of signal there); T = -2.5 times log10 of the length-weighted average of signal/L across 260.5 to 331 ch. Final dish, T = 0.19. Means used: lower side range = 20.8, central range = 16.7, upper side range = 19.5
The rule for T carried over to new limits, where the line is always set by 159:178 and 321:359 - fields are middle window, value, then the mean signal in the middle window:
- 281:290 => 0.155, 17.4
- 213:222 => 0.051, 19.8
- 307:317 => 0.199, 16.5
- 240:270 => 0.467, 13.3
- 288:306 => 0.136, 17.6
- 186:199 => 0.056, 19.9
